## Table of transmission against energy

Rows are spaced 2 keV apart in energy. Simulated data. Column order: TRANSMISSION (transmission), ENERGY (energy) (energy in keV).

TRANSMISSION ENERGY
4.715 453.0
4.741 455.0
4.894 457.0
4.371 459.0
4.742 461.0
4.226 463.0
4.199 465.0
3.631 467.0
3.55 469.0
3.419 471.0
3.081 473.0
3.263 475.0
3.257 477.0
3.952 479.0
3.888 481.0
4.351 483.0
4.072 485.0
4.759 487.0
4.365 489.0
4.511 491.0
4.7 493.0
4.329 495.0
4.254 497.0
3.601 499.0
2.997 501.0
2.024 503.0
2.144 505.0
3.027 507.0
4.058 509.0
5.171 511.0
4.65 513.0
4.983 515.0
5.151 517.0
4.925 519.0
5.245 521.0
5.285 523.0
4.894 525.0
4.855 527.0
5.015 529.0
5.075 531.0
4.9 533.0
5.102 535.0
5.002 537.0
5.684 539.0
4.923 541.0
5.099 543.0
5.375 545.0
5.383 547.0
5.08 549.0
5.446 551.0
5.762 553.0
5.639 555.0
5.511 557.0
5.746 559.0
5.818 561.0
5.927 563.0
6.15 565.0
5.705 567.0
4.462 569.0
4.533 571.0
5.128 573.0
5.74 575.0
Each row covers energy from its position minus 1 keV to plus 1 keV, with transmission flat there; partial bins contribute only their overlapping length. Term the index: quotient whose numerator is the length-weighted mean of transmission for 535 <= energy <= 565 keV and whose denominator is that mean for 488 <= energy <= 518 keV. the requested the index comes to 1.37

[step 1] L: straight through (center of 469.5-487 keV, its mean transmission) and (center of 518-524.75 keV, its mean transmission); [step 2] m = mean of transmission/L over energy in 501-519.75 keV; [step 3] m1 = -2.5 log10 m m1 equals 0.21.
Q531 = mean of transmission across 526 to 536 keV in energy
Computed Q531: 4.99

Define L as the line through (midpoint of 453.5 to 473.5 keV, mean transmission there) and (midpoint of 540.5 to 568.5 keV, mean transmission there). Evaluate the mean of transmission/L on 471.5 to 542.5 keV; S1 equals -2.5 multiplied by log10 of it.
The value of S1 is 0.116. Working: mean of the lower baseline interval 4.13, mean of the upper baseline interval 5.53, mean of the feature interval 4.33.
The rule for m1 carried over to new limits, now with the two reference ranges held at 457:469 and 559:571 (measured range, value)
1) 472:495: 0.120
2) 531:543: 0.013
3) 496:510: 0.441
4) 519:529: -0.009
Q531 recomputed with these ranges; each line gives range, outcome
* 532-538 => 5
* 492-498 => 4.43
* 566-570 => 5.08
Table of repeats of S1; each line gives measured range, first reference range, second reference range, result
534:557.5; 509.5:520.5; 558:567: 0.045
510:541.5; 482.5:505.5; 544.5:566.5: -0.064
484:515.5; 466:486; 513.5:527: 0.106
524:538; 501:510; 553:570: -0.211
